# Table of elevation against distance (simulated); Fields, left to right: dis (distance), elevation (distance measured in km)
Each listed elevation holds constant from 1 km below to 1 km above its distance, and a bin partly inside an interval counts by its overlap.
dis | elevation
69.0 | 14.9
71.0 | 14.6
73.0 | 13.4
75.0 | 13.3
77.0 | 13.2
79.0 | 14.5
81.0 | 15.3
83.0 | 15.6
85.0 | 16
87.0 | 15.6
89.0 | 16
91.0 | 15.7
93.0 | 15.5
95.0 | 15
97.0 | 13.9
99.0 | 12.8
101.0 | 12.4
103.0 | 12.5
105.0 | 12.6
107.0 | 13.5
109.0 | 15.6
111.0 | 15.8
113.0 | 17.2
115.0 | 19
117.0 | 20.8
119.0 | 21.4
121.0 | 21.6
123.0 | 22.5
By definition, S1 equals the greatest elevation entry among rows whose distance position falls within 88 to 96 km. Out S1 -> 16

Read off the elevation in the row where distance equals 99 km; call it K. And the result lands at 12.8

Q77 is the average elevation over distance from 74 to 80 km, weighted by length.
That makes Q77 13.7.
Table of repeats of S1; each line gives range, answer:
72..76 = 13.4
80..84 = 15.6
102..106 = 12.6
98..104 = 12.8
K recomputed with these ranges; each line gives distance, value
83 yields 15.6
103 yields 12.5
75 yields 13.3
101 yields 12.4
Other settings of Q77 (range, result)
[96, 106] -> 12.8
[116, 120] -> 21.1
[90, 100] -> 14.6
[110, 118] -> 18.2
